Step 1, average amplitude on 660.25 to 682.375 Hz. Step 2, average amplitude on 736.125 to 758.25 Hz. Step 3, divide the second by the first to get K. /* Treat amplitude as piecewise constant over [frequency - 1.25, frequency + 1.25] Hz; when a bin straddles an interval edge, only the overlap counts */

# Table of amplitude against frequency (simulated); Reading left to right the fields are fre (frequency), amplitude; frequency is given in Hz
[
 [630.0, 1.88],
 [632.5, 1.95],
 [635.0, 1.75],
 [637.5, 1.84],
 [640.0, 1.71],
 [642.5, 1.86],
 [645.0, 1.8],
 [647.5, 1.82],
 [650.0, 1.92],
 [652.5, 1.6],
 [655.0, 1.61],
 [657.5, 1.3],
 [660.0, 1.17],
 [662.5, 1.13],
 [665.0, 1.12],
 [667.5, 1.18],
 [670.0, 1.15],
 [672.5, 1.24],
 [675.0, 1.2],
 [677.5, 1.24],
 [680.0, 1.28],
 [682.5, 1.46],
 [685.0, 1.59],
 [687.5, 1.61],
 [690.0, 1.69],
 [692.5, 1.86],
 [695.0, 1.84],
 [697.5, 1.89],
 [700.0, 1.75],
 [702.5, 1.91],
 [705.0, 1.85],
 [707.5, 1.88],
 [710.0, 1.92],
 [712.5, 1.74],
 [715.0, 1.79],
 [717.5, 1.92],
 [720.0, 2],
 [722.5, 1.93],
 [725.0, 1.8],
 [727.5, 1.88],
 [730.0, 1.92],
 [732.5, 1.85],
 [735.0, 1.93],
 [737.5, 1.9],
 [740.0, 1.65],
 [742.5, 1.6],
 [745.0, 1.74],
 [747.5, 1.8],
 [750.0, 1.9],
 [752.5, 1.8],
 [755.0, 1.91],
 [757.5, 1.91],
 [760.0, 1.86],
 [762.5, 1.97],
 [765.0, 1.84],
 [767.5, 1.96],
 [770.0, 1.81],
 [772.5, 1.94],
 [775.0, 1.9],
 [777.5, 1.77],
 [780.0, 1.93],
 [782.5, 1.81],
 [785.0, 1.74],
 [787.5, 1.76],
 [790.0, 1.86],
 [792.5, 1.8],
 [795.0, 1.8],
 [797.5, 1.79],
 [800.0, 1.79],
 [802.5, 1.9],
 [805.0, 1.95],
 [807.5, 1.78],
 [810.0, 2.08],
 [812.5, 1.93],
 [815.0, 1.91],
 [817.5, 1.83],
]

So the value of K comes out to 1.5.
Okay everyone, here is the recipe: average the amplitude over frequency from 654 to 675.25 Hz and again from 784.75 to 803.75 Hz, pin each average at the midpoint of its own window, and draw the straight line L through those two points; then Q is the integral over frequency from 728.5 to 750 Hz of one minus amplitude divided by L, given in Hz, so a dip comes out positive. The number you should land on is -3.4 Hz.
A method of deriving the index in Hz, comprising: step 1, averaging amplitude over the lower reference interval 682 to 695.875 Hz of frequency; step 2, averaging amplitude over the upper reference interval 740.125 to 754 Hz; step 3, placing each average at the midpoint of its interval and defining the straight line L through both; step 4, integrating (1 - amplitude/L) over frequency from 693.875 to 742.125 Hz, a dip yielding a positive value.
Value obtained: -3.8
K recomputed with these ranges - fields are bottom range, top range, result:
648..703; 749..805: 1.25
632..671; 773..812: 1.19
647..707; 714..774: 1.22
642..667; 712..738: 1.24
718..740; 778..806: 0.97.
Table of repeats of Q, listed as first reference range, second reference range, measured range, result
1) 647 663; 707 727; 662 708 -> 4.8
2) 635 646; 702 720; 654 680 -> 8.4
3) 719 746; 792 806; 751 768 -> -0.5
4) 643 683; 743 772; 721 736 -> -1.5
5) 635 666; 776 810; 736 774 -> -1.6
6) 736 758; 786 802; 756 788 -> -1.1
